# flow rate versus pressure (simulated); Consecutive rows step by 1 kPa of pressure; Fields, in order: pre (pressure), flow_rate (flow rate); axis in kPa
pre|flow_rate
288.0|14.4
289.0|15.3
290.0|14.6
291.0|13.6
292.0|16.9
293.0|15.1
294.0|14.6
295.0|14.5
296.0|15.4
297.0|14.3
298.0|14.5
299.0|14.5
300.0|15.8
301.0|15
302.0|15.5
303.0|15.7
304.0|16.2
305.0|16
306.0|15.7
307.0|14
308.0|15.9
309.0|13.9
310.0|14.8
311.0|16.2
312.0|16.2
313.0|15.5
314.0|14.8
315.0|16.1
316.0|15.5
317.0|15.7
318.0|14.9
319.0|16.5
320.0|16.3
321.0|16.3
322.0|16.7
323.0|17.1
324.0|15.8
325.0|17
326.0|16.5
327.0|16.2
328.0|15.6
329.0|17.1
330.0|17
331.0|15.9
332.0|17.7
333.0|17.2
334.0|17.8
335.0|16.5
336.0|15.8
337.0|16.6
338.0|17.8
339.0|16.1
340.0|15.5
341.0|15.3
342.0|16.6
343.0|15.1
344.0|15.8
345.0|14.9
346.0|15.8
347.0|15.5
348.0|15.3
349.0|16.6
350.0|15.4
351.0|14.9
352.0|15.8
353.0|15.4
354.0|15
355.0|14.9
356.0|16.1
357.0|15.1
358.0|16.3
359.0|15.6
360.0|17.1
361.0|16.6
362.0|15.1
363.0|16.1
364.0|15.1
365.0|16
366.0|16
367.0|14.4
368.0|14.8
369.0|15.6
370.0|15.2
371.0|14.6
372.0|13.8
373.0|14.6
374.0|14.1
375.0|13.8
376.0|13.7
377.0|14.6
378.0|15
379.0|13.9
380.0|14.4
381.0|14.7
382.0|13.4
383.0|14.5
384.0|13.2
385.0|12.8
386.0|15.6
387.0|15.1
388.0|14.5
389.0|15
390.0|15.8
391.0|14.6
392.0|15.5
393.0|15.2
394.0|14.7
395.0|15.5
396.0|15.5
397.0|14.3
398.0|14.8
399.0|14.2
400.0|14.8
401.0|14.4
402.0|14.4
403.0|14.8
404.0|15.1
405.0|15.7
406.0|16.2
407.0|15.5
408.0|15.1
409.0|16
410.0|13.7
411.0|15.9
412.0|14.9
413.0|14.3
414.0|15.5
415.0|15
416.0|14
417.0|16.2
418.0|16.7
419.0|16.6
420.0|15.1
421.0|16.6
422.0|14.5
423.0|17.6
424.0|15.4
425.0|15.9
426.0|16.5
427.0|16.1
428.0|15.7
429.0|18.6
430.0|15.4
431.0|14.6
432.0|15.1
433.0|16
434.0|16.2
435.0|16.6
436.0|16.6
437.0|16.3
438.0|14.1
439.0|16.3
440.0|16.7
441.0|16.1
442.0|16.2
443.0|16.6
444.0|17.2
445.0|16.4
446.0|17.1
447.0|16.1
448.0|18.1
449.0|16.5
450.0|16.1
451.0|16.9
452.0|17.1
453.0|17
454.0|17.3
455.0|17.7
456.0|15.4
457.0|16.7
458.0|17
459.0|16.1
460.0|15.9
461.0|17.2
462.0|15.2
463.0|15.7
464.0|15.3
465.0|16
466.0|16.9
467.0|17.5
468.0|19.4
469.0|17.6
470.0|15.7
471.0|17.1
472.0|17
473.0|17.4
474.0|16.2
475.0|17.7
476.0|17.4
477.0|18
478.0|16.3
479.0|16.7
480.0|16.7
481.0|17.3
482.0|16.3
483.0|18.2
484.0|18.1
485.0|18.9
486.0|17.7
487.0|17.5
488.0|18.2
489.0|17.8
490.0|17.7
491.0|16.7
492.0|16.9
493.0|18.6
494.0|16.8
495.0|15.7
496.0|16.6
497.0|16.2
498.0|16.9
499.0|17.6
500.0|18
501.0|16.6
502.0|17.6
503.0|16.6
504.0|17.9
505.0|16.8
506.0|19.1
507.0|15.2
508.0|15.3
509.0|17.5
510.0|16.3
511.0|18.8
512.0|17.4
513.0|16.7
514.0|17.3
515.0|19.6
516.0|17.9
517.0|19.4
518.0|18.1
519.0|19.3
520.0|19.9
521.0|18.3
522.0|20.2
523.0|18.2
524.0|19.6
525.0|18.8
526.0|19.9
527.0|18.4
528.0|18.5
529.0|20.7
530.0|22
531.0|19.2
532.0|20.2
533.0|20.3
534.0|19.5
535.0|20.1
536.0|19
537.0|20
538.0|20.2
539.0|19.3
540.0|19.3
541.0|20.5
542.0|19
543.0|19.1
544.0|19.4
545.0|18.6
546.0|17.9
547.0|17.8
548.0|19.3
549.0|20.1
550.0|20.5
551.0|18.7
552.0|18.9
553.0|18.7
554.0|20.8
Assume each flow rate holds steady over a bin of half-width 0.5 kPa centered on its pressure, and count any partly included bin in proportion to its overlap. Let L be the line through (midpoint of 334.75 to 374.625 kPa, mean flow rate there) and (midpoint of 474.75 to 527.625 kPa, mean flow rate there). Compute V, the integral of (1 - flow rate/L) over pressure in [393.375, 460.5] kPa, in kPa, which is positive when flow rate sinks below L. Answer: 3.0 kPa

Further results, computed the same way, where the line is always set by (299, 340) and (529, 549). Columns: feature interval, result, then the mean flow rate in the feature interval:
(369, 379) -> 1.48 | 14.4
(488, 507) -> 1.70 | 17.2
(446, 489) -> 3.33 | 17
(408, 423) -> 1.84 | 15.4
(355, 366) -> 0.55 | 15.9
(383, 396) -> 1.79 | 14.8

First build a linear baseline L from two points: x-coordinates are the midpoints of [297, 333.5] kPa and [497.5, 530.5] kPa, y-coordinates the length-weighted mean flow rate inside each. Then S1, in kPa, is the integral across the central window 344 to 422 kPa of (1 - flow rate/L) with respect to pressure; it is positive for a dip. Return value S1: 7.2 kPa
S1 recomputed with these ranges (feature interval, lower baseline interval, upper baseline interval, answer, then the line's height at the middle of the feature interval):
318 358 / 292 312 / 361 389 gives -3.1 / 14.9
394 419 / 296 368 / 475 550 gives 2.5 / 16.8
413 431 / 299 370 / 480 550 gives 1.2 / 17.1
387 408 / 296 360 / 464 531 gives 2.0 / 16.6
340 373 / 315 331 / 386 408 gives 0.5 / 15.7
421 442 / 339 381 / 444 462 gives 0.4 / 16.4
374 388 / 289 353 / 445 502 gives 1.8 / 16.3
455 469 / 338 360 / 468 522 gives 0.4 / 17.1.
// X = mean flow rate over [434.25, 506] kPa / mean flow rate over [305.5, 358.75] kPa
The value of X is 1.1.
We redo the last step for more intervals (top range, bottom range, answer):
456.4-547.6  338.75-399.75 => 1.19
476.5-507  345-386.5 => 1.15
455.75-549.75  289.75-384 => 1.15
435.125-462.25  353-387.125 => 1.11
